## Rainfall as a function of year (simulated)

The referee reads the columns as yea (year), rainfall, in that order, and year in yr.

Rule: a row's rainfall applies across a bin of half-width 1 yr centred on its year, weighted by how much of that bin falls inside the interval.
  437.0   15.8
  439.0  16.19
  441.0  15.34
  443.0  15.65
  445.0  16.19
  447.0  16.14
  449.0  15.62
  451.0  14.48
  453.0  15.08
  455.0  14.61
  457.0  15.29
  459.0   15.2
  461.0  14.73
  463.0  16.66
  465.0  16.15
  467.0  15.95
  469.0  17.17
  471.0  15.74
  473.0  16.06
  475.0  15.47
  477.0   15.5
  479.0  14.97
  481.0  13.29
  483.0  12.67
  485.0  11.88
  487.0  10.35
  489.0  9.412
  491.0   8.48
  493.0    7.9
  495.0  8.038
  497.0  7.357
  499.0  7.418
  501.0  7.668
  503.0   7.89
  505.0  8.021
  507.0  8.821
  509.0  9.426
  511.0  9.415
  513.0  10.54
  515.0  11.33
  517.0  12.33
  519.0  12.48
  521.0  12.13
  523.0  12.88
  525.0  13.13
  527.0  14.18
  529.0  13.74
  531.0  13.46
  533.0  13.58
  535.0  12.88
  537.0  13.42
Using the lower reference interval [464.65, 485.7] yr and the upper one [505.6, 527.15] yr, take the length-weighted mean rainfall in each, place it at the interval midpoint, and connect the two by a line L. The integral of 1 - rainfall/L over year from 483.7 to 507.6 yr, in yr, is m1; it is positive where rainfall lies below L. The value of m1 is 8.3 yr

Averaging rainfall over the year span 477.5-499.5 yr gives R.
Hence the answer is 10.3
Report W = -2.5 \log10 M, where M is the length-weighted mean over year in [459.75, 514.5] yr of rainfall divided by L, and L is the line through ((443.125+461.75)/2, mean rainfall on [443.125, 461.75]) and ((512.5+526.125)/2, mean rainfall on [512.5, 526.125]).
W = 0.18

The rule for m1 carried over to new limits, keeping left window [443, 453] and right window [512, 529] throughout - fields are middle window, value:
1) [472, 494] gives 2.74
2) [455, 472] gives -1.03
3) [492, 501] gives 3.88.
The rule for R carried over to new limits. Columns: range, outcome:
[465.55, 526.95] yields 11.5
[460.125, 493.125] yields 13.8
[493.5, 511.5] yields 8.19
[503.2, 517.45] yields 9.78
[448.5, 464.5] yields 15.2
